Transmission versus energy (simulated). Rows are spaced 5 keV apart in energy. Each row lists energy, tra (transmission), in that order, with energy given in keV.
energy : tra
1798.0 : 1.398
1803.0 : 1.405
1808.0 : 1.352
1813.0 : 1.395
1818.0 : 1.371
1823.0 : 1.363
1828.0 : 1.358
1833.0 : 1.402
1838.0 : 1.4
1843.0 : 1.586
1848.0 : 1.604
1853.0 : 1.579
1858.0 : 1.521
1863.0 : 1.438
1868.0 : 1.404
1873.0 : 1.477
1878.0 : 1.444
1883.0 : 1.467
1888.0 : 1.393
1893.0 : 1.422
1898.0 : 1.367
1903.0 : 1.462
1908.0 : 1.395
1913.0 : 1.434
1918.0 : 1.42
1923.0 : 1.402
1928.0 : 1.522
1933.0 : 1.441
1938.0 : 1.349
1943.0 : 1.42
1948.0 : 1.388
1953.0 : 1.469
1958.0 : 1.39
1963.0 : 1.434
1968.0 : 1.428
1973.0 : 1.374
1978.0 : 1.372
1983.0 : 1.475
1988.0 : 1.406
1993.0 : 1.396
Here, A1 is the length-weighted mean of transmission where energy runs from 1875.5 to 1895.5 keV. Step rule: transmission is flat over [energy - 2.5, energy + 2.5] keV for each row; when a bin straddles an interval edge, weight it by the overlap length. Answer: 1.43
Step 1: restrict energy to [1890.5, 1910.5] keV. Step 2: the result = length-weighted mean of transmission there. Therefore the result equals 1.41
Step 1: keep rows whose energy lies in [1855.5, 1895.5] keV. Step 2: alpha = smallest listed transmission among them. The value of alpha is 1.393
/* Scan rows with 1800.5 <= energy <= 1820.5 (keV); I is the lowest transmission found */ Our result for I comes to 1.352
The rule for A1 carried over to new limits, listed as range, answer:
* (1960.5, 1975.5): 1.41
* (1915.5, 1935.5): 1.45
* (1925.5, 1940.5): 1.44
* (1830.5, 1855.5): 1.51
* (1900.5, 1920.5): 1.43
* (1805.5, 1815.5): 1.37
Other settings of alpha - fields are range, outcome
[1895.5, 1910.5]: 1.367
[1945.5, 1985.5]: 1.372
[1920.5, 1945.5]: 1.349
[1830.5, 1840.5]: 1.4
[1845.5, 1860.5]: 1.521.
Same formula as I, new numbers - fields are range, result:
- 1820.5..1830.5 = 1.358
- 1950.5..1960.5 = 1.39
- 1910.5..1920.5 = 1.42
